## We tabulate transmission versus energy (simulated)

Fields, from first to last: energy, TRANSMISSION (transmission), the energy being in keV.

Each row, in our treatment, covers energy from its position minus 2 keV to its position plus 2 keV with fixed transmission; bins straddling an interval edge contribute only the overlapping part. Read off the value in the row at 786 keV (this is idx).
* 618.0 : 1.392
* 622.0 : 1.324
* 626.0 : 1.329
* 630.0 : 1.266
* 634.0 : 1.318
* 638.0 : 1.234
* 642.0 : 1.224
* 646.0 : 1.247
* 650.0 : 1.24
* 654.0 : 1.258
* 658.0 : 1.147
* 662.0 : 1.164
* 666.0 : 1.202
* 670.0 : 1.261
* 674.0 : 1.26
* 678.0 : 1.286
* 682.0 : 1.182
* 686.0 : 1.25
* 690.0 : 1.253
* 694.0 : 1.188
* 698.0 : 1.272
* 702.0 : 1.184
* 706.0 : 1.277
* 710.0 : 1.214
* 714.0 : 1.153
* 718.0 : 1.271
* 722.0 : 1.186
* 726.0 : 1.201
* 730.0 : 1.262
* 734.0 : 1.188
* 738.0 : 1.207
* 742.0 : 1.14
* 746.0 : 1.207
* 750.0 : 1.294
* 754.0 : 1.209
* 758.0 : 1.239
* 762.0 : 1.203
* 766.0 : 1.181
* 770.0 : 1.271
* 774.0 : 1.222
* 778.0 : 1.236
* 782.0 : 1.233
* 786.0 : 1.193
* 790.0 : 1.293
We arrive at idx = 1.193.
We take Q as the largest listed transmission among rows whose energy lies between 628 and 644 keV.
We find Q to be 1.318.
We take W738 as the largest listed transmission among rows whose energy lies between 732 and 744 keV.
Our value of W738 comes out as 1.207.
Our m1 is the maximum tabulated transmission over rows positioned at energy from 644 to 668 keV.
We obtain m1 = 1.258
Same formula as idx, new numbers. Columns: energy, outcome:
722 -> 1.186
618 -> 1.392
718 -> 1.271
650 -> 1.24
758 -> 1.239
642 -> 1.224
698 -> 1.272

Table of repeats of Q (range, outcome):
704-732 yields 1.277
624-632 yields 1.329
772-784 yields 1.236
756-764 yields 1.239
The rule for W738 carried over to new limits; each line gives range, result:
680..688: 1.25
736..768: 1.294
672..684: 1.286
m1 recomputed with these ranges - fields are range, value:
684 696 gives 1.253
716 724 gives 1.271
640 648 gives 1.247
